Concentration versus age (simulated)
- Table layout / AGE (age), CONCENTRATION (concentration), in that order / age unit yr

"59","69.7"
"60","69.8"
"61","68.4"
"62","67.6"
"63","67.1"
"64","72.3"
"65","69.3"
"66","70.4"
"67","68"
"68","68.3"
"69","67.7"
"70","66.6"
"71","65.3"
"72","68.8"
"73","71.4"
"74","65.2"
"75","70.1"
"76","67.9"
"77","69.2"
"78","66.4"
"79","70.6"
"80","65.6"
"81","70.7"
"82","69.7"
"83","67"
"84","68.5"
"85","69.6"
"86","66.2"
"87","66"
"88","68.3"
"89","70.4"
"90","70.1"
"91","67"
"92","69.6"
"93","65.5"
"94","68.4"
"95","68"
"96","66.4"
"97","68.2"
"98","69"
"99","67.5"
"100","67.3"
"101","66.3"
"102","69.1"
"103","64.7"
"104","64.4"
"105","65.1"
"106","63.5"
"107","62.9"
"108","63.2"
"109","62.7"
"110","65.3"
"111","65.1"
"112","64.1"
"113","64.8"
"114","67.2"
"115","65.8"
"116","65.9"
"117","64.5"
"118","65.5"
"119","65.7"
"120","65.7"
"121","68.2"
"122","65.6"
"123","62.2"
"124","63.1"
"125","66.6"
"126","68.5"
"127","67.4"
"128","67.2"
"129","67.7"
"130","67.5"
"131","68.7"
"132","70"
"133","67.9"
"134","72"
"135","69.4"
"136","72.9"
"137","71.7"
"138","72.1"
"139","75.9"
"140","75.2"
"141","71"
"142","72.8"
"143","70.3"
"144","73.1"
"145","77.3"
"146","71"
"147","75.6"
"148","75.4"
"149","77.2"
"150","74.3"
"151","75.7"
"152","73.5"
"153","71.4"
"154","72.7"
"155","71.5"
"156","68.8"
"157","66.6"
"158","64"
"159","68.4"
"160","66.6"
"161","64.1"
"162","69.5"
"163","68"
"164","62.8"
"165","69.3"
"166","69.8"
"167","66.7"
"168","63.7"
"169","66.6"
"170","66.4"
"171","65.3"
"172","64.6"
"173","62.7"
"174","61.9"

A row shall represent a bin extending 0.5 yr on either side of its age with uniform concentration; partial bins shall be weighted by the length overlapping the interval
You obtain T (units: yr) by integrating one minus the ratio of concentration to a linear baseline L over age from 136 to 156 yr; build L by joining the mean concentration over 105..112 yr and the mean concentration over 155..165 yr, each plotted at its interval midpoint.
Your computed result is -2.2 yr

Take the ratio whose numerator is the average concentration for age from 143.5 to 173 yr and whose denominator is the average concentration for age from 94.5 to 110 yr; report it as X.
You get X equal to 1.06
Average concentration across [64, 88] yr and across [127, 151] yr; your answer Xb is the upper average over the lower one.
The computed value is 1.1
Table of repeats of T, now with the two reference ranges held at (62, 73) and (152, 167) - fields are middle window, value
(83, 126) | 1.31 yr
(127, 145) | -0.71 yr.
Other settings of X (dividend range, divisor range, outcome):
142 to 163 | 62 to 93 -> 1.04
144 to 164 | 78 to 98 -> 1.04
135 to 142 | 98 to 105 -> 1.09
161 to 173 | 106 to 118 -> 1.03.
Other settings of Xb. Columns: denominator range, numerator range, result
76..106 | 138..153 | 1.09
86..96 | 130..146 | 1.06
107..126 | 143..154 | 1.14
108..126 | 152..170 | 1.04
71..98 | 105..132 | 0.96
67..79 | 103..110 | 0.94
